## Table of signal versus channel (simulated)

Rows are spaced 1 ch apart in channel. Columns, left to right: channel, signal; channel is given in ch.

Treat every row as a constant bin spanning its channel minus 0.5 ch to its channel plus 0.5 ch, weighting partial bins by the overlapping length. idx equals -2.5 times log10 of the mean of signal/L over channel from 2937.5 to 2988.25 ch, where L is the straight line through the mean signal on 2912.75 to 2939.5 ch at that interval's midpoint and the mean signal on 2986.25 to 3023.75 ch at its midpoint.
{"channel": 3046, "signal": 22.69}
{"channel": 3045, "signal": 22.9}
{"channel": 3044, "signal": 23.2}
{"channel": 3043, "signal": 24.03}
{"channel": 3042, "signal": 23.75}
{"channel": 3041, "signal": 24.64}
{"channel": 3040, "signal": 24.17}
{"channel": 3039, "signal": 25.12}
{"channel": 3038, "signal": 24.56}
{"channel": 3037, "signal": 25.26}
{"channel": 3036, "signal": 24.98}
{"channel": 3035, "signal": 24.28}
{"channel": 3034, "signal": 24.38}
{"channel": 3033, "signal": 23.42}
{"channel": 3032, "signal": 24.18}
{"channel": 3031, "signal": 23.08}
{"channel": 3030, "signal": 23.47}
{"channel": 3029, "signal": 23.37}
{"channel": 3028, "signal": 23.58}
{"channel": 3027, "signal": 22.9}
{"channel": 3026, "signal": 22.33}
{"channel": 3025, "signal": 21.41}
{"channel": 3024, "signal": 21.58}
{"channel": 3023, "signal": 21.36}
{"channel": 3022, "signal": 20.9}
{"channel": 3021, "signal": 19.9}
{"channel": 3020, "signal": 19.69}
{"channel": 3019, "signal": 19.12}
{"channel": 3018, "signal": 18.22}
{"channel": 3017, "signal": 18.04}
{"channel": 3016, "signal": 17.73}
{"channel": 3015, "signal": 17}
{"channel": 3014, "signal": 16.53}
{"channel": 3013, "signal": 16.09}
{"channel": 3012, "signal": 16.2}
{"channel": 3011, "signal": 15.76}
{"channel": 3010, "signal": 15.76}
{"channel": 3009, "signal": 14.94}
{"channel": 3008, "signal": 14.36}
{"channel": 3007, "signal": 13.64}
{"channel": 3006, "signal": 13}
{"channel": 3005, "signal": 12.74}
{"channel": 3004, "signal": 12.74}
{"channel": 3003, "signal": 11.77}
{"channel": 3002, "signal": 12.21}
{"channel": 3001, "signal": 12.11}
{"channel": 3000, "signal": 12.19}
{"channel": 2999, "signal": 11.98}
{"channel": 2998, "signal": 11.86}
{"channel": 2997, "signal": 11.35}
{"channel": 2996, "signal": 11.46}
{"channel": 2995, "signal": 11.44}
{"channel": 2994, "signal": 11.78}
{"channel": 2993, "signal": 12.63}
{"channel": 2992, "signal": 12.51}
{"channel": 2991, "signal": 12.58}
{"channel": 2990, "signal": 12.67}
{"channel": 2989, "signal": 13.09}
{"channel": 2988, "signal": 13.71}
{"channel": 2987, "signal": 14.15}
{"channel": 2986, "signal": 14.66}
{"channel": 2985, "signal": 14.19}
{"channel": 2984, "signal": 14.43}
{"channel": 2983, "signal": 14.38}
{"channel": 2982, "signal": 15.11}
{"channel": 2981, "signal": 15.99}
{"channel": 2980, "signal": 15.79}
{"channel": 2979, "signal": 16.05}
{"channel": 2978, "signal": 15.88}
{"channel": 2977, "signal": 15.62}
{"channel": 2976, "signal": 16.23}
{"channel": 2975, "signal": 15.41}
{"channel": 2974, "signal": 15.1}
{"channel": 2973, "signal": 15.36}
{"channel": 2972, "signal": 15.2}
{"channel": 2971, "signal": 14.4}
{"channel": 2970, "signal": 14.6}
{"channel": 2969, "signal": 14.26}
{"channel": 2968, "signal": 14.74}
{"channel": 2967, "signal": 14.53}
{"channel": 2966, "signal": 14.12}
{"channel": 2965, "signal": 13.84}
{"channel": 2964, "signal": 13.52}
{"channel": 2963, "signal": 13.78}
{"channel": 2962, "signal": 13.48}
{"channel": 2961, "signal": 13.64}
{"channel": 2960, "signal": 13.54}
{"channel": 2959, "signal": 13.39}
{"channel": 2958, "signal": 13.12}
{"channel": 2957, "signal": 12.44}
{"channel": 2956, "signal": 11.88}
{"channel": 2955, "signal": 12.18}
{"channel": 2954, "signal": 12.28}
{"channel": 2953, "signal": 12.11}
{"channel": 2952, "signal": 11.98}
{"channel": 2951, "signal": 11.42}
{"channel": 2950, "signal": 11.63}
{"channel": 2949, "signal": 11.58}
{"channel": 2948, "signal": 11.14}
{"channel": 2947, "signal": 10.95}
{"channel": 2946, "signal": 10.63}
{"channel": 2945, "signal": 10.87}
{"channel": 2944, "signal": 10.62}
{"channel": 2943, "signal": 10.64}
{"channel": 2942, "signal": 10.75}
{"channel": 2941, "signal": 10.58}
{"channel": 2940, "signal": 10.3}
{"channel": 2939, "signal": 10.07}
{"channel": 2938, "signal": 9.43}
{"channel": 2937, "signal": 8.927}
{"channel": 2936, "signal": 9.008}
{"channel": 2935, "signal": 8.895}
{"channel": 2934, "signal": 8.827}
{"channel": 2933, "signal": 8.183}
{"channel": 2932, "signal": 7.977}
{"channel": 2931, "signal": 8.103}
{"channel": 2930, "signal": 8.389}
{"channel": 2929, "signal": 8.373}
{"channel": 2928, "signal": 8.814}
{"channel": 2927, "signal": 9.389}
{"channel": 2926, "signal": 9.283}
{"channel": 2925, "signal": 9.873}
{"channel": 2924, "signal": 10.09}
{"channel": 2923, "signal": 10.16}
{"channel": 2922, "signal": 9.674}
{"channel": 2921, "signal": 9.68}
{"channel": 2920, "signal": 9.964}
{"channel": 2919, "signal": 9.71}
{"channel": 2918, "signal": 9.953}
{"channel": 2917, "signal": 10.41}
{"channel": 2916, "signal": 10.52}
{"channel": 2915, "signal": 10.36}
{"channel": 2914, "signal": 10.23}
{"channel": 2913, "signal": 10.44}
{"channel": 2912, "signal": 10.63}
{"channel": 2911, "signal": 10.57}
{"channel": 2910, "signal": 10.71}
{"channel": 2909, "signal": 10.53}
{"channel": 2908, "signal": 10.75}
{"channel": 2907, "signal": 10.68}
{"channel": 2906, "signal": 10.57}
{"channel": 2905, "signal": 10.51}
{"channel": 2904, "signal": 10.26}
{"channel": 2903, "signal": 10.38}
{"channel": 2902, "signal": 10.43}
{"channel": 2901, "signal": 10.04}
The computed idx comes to -0.11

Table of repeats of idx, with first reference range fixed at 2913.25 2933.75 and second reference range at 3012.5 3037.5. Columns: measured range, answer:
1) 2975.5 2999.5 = 0.22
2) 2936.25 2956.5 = 0.11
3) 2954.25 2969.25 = 0.04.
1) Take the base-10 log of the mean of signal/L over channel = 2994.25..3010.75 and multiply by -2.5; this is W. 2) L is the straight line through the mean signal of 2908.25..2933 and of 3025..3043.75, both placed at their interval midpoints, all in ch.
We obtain 0.49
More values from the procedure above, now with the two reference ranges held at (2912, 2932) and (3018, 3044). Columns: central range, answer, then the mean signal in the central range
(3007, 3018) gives 0.27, 16.2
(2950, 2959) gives 0.12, 12.2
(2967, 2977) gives 0.05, 15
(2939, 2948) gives 0.15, 10.7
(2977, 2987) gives 0.12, 15.1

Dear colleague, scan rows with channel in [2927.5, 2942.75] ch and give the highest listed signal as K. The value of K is 10.75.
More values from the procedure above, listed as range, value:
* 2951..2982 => 16.23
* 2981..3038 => 25.26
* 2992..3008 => 14.36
